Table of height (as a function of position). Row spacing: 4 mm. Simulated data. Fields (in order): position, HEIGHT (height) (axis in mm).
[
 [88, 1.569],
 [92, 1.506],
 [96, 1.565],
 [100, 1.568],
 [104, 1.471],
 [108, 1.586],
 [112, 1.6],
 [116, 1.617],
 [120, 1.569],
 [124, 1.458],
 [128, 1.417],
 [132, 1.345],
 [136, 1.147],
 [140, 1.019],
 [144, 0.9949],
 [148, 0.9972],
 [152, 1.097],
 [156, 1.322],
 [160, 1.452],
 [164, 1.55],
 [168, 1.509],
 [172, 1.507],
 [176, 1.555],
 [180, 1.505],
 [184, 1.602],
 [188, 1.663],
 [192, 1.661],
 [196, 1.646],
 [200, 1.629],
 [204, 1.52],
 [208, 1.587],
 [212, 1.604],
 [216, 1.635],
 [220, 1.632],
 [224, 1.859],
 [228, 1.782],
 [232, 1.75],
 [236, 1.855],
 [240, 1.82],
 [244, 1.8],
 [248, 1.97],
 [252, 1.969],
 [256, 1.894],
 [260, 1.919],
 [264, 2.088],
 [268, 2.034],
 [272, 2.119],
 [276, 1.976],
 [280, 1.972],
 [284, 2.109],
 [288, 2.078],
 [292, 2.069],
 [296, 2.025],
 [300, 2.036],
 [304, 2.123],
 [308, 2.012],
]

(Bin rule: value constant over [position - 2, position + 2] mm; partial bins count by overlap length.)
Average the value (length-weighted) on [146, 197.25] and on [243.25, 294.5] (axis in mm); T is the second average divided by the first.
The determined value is 1.37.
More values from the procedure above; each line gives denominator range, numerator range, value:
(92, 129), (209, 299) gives 1.24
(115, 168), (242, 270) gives 1.49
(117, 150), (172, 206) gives 1.27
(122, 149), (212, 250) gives 1.48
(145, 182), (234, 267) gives 1.39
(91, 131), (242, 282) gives 1.29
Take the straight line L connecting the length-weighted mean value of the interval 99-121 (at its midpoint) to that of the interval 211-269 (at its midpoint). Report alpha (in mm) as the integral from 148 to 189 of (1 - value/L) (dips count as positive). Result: 5.94 mm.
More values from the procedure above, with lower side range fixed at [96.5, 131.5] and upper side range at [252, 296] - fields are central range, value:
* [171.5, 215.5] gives 4.48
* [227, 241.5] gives 0.75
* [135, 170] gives 8.84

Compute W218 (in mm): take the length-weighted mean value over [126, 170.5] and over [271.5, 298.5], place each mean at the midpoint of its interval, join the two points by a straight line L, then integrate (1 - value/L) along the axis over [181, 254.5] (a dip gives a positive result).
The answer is -2.7 mm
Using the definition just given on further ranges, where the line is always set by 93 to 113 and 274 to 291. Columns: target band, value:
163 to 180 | 2.07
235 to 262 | 0.74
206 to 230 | 2.32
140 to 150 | 3.99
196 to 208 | 1.52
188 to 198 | 0.78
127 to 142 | 3.82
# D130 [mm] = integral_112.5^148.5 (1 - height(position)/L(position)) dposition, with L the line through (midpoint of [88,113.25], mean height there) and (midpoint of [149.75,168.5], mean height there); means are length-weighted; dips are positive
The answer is 3.77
